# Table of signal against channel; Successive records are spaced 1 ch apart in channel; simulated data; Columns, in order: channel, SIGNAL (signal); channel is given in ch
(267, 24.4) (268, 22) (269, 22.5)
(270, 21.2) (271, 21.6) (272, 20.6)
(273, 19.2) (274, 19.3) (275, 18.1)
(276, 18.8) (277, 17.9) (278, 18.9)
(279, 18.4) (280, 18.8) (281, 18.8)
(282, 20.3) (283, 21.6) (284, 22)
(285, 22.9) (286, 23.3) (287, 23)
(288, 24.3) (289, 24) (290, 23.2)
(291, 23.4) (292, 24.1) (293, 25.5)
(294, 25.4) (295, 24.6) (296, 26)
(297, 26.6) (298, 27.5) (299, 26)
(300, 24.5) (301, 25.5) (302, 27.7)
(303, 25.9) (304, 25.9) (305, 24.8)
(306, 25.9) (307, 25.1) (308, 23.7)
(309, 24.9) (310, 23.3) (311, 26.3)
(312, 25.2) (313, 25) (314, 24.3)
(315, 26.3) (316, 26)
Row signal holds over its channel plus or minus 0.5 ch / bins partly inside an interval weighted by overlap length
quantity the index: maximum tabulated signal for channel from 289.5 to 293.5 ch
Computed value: 25.5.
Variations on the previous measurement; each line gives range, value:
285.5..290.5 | 24.3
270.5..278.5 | 21.6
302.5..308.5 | 25.9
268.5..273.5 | 22.5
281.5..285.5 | 22.9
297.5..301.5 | 27.5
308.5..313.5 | 26.3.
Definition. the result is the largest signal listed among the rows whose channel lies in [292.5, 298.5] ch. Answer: 27.5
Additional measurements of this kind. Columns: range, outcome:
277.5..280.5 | 18.9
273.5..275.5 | 19.3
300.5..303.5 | 27.7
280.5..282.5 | 20.3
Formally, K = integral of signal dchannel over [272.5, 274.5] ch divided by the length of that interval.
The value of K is 19.2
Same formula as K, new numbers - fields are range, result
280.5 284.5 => 20.7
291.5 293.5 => 24.8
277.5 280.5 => 18.7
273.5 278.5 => 18.6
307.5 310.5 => 24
